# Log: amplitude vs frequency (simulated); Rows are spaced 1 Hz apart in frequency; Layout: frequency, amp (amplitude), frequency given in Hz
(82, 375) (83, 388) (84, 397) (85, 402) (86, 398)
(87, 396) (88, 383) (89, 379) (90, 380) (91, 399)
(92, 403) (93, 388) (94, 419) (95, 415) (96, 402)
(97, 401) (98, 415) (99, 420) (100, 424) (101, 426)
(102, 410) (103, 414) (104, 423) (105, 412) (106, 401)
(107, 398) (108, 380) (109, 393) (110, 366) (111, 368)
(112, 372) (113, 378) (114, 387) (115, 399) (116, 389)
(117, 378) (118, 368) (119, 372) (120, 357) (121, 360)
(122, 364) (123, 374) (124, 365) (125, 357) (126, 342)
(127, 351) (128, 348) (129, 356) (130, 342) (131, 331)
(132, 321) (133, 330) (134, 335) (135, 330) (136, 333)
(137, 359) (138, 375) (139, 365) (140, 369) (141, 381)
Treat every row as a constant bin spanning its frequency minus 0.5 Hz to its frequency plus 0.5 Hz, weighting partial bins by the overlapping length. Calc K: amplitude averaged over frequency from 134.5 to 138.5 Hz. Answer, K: 349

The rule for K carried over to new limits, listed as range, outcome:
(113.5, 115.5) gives 393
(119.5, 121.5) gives 358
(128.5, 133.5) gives 336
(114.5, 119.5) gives 381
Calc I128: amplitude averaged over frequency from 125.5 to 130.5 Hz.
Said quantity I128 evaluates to 348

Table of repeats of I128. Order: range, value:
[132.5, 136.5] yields 332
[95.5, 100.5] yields 412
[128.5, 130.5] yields 349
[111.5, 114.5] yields 379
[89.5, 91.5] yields 390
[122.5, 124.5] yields 370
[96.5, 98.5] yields 408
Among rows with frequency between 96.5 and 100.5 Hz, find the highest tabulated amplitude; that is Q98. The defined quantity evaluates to 424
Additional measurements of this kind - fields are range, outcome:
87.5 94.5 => 419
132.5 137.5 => 359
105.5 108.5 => 401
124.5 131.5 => 357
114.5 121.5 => 399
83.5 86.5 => 402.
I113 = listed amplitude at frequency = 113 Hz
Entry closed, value 378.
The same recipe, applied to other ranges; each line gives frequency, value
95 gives 415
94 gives 419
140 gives 369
